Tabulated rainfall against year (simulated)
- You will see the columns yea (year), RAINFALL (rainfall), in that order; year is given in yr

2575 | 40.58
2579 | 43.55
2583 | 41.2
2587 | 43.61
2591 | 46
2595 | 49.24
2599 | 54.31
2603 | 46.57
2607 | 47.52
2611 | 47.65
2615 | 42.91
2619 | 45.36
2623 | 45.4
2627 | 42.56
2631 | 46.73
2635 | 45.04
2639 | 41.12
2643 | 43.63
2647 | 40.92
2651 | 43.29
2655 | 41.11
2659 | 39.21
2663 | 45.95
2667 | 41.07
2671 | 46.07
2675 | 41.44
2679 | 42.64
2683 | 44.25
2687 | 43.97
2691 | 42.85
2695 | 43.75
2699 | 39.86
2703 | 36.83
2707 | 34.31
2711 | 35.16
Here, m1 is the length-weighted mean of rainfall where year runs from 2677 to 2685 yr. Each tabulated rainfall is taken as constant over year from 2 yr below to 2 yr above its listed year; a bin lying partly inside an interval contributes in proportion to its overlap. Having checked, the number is 43.4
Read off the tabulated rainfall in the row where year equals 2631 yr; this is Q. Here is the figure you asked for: 46.73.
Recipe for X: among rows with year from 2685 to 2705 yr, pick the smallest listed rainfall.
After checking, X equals 36.83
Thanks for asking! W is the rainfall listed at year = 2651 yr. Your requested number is 43.29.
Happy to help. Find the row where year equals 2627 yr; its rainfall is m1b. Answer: 42.56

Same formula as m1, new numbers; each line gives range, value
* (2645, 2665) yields 42.1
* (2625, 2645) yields 43.8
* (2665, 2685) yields 43.1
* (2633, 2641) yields 43.1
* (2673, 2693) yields 43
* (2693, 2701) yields 41.8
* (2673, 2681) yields 42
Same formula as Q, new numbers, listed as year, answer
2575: 40.58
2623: 45.4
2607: 47.52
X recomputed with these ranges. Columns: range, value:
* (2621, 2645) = 41.12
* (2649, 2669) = 39.21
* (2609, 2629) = 42.56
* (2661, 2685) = 41.07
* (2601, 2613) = 46.57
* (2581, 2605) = 41.2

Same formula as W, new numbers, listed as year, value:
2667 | 41.07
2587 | 43.61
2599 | 54.31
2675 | 41.44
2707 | 34.31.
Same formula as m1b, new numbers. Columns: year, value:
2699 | 39.86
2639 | 41.12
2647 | 40.92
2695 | 43.75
